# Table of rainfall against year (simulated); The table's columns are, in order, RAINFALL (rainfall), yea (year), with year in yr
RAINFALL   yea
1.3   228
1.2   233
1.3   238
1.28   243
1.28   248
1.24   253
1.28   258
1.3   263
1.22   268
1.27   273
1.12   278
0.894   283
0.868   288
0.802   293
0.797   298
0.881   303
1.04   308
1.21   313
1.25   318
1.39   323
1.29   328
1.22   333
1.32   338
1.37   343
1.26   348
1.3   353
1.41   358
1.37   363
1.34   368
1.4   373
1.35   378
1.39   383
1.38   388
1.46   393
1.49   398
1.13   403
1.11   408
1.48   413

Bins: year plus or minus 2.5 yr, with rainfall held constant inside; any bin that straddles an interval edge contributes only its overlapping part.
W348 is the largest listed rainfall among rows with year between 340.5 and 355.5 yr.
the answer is 1.37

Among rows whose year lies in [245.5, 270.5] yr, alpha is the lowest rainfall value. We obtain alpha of 1.22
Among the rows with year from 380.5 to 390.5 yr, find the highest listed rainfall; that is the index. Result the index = 1.39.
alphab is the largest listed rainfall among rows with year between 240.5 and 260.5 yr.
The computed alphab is 1.28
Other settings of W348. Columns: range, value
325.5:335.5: 1.29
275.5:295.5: 1.12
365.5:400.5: 1.49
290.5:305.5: 0.881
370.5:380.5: 1.4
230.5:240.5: 1.3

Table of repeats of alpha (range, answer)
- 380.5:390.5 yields 1.38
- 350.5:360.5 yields 1.3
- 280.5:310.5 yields 0.797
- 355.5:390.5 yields 1.34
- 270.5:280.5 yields 1.12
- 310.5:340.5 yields 1.21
